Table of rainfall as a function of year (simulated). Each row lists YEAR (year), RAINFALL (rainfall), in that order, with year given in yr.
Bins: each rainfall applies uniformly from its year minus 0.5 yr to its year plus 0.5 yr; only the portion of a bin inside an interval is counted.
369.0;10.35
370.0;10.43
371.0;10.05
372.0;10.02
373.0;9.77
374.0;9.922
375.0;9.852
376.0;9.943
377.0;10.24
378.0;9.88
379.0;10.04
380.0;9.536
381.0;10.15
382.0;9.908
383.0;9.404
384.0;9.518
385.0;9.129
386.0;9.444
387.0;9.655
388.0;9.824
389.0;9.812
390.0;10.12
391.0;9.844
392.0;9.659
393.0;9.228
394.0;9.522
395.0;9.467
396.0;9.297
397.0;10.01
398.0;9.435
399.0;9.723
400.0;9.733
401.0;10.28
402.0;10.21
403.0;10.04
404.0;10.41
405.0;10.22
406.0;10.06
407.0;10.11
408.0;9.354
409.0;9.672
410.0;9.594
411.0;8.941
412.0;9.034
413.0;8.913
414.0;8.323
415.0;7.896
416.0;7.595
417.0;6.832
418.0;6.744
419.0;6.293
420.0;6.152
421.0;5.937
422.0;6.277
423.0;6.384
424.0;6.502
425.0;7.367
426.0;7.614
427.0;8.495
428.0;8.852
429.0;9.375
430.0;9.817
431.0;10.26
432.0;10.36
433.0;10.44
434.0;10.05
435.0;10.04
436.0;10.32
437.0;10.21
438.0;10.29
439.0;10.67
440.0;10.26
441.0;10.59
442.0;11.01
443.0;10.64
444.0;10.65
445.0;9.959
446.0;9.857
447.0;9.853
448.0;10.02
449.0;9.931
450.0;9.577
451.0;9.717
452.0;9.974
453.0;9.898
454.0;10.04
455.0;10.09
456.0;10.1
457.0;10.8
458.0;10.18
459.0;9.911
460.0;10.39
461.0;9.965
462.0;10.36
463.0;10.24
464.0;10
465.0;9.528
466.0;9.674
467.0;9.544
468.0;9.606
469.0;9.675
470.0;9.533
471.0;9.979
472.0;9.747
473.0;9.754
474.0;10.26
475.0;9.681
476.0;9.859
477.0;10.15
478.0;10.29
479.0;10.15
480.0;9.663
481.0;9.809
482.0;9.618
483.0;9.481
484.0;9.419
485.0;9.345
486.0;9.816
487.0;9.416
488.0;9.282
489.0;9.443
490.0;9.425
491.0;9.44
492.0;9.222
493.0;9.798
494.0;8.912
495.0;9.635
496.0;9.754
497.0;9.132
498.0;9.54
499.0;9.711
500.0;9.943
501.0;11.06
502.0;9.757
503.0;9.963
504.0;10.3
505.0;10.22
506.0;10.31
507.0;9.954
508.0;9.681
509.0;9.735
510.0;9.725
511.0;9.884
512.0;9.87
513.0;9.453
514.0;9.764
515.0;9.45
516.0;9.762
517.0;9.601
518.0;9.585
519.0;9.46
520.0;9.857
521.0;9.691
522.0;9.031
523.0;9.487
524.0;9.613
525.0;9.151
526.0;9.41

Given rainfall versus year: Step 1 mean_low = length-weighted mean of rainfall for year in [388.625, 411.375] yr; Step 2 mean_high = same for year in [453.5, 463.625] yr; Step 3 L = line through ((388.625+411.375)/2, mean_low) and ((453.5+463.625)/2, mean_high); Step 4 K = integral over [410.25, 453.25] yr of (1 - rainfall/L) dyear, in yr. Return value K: 4.29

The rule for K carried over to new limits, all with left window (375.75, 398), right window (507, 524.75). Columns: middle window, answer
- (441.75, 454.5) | -0.5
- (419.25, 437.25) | 2.1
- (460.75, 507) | -0.6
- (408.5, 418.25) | 1.3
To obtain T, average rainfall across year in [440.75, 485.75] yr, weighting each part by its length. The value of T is 9.96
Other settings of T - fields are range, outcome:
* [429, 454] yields 10.2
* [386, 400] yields 9.66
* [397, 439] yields 8.92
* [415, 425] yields 6.63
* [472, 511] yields 9.76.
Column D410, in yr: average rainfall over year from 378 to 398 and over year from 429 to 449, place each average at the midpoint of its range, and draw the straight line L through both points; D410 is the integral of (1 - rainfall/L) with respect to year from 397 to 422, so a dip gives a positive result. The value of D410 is 2.8 yr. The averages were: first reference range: 9.66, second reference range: 10.2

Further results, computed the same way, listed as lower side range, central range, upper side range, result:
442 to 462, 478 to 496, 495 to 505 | 0.75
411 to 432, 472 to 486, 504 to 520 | -1.14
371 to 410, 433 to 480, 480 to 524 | -1.66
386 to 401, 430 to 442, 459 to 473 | -0.66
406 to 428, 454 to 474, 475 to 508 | -2.01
